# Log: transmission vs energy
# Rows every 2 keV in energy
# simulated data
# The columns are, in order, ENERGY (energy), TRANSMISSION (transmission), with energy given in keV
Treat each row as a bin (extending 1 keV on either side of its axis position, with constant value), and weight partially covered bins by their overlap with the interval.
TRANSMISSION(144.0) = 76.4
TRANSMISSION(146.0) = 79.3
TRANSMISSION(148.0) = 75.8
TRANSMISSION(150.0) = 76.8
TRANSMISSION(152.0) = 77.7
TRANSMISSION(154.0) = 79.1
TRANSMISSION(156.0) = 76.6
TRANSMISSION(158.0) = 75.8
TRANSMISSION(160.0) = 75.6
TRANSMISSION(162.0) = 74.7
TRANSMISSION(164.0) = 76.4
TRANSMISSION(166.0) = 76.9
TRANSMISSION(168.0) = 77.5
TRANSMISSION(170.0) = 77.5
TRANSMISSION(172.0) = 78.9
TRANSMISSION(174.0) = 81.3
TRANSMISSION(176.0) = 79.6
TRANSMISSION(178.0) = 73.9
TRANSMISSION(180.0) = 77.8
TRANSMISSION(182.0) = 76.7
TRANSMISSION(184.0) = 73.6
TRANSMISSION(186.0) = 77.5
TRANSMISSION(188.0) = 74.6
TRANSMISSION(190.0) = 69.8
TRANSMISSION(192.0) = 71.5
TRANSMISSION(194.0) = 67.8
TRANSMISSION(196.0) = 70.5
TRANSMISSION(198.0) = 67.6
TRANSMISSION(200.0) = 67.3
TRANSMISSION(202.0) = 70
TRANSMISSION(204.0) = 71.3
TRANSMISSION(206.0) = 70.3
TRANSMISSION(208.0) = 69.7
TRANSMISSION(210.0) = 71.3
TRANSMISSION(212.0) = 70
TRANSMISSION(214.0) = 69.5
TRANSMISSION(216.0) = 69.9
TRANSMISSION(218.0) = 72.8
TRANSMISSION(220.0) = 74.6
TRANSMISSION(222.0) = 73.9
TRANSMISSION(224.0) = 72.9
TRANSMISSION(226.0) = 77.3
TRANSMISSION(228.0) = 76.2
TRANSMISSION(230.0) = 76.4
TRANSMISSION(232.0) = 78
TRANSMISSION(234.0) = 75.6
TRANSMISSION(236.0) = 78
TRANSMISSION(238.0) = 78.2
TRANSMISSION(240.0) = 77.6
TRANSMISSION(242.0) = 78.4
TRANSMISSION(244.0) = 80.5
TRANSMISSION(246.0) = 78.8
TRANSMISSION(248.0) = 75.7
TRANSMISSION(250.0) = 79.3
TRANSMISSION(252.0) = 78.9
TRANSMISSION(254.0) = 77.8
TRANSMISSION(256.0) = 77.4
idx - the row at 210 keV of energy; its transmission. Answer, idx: 71.3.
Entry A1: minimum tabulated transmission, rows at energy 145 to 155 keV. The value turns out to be 75.8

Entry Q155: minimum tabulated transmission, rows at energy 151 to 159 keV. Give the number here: 75.8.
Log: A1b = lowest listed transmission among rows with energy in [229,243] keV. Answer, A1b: 75.6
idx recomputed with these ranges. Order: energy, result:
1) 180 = 77.8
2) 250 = 79.3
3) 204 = 71.3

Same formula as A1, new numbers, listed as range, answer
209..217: 69.5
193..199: 67.6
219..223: 73.9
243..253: 75.7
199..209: 67.3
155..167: 74.7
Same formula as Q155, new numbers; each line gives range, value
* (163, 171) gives 76.4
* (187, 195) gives 67.8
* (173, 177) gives 79.6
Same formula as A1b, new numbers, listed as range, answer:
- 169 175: 77.5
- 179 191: 69.8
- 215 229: 69.9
